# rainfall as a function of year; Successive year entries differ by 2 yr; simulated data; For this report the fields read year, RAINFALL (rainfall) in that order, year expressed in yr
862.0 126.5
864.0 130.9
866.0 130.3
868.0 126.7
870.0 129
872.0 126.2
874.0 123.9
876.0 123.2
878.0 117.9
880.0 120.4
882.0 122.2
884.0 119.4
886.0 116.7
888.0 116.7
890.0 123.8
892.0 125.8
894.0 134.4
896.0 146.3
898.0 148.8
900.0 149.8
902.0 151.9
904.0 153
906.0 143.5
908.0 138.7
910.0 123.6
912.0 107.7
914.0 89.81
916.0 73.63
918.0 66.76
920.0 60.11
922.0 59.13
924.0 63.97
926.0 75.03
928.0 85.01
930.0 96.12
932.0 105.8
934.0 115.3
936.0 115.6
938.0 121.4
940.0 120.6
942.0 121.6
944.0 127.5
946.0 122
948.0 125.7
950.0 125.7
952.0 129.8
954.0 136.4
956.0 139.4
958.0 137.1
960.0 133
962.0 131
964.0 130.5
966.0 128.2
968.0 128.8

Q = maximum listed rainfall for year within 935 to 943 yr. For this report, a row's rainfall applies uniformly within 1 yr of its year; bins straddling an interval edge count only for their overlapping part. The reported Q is 121.6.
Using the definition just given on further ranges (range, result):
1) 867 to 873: 129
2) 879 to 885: 122.2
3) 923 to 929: 85.01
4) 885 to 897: 146.3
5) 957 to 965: 137.1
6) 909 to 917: 123.6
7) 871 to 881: 126.2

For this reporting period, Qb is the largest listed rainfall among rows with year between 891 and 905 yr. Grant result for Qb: 153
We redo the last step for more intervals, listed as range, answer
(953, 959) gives 139.4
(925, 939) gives 121.4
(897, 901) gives 149.8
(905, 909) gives 143.5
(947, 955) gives 136.4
